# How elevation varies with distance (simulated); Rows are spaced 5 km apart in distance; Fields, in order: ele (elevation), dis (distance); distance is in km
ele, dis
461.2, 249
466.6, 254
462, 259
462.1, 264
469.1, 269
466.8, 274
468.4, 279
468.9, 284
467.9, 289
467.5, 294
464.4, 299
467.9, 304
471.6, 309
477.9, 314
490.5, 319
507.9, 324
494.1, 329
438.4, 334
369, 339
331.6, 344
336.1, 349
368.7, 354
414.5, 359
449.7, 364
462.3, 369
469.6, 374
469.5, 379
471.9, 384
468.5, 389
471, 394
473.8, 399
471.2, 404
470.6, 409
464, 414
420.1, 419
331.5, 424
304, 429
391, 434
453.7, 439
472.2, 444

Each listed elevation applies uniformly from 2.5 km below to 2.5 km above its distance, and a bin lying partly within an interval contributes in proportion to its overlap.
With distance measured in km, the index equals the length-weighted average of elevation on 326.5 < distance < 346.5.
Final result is 408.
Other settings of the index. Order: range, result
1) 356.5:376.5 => 449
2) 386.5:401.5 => 471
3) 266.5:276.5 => 468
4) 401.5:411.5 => 471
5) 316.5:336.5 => 483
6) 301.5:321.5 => 477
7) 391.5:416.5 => 470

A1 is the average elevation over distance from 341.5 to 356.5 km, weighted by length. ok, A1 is 345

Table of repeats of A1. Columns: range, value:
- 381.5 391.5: 470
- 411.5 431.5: 380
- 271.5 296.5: 468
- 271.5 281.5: 468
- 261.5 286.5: 467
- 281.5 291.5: 468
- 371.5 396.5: 470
